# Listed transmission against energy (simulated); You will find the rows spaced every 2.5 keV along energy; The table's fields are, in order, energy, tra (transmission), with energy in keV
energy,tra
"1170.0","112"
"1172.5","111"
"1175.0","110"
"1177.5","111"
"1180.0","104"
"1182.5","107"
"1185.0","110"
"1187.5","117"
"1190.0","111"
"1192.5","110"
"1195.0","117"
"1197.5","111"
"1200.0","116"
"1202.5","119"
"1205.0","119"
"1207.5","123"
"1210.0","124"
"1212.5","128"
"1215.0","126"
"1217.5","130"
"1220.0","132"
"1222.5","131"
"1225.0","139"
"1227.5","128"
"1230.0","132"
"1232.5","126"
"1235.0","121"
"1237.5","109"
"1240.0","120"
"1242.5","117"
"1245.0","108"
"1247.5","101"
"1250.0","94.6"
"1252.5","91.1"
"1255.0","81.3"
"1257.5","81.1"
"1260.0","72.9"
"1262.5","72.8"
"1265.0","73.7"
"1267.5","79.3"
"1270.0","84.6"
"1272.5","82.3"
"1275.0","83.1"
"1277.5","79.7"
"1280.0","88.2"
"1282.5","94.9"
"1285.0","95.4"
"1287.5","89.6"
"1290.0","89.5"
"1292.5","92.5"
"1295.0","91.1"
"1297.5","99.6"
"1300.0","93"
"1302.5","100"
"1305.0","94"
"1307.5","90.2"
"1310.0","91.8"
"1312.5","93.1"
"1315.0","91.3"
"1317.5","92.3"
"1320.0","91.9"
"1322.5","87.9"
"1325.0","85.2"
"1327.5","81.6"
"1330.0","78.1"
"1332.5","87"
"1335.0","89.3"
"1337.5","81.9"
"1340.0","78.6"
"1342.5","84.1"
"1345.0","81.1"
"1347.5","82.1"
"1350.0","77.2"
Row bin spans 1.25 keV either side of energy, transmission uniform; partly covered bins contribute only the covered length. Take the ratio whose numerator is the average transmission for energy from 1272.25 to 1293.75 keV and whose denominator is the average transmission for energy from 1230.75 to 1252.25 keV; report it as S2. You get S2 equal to 0.79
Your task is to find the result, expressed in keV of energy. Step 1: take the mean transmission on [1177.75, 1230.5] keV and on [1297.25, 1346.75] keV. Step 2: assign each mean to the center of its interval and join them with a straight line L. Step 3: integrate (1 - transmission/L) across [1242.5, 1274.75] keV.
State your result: 5.9 keV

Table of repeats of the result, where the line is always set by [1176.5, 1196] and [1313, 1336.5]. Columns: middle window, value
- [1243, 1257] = 0.62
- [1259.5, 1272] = 2.58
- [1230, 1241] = -1.93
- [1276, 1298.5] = 0.63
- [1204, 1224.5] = -4.09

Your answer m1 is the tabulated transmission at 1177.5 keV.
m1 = 111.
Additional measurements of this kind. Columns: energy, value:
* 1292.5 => 92.5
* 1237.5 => 109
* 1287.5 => 89.6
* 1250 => 94.6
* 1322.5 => 87.9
